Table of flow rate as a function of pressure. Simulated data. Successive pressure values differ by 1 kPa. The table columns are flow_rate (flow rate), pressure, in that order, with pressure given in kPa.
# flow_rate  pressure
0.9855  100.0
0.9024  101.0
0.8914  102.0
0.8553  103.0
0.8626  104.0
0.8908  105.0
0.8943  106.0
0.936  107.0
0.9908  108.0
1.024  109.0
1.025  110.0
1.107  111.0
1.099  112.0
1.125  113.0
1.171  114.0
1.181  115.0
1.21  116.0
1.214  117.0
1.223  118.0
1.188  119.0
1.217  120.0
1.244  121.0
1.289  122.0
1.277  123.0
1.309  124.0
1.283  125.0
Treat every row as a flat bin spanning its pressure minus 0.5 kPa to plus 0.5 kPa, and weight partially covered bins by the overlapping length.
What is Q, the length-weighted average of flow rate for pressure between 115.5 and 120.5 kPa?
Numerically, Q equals 1.21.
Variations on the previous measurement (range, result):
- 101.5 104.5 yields 0.87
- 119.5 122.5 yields 1.25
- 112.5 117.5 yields 1.18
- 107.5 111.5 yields 1.04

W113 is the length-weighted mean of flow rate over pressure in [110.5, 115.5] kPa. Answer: 1.14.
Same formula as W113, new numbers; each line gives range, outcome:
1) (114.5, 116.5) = 1.2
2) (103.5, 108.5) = 0.915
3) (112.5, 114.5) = 1.15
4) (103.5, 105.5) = 0.877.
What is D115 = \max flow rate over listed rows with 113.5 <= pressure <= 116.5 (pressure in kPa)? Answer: 1.21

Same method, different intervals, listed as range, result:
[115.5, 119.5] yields 1.223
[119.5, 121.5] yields 1.244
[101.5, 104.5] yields 0.8914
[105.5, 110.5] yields 1.025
